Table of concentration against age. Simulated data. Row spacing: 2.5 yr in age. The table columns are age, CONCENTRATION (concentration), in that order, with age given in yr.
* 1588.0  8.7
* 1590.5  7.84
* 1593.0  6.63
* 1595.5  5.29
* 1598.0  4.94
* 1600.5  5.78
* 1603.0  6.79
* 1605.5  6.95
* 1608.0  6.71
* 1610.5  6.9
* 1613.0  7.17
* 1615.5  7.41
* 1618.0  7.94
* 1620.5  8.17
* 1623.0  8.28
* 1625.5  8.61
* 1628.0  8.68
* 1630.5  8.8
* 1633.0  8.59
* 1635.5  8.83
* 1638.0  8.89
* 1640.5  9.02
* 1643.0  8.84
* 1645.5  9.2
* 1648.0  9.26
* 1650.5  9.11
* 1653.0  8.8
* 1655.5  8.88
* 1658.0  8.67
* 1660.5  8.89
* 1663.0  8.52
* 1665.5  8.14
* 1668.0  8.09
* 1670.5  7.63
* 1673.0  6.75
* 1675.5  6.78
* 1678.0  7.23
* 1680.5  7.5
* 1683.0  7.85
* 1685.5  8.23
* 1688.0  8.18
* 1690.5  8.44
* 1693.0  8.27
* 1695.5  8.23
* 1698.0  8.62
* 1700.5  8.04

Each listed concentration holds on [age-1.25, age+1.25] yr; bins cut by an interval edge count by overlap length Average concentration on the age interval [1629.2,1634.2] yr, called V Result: 8.7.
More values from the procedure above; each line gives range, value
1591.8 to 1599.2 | 5.62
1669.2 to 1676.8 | 7.06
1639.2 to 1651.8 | 9.08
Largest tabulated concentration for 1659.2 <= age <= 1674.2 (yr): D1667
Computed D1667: 8.89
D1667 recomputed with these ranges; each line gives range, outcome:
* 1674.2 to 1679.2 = 7.23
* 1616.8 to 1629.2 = 8.68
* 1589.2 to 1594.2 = 7.84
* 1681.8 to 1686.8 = 8.23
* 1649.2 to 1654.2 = 9.11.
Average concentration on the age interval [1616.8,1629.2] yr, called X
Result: 8.34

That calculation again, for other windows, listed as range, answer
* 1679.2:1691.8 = 8.04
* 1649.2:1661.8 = 8.87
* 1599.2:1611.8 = 6.62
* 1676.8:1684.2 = 7.53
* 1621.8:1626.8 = 8.45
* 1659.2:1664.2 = 8.71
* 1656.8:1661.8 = 8.78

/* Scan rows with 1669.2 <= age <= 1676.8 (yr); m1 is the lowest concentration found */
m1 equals 6.75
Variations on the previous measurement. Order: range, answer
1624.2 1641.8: 8.59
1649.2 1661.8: 8.67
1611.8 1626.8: 7.17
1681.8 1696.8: 7.85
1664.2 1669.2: 8.09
